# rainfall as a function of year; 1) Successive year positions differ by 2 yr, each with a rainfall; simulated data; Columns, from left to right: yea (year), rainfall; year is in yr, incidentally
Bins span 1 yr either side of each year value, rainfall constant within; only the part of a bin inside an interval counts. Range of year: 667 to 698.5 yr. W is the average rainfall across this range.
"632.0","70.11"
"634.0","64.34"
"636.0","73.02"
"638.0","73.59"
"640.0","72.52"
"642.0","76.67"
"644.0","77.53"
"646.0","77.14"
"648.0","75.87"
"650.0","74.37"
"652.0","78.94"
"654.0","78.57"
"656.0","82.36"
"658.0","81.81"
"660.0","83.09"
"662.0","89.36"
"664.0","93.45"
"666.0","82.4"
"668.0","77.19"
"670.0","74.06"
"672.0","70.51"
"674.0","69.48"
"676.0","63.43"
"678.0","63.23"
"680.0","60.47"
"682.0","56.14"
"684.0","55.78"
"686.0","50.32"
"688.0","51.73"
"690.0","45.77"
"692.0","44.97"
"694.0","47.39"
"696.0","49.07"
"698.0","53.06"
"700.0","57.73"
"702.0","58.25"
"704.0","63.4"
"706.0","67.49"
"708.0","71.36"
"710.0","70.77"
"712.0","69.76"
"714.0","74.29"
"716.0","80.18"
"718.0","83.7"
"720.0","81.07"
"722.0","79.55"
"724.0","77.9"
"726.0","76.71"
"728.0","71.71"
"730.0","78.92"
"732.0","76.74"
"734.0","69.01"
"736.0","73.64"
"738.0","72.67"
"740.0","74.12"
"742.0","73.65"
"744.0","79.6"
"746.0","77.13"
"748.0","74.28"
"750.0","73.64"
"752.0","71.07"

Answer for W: 58.4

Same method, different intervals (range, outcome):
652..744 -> 69.7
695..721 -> 67.7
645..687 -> 73.2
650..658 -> 79.5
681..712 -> 56.7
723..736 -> 75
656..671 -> 83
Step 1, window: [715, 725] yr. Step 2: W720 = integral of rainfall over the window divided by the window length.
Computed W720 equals 80.5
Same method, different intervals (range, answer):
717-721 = 82.4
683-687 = 53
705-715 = 70.7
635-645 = 74.7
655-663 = 84.2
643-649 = 76.8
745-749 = 75.7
